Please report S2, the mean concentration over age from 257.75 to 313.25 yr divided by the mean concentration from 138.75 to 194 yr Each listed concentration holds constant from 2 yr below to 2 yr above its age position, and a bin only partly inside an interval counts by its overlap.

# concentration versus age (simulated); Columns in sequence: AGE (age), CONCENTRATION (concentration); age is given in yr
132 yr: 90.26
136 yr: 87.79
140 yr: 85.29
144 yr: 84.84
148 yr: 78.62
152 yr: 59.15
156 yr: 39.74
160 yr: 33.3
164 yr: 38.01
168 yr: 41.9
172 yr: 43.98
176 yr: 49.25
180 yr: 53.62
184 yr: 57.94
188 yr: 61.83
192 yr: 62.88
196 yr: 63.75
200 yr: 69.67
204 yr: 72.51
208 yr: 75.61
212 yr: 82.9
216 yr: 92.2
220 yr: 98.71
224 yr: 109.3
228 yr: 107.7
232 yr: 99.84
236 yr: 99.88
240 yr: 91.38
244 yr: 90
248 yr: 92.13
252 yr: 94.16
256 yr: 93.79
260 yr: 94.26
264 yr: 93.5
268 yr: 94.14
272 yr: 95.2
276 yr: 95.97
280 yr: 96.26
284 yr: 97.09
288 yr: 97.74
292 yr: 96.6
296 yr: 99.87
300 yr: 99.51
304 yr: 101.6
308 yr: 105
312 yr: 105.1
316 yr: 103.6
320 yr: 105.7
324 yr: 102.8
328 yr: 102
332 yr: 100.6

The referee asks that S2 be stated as 1.7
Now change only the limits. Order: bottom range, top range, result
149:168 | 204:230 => 2.09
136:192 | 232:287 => 1.65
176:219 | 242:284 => 1.36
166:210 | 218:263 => 1.64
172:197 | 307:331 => 1.83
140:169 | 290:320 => 1.81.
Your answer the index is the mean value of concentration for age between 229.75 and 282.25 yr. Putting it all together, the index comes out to 94.7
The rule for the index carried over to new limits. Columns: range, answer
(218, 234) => 104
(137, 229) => 67.7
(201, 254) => 92.4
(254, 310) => 97.2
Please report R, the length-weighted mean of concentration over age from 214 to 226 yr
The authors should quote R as 100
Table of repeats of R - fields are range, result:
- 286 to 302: 98.4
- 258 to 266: 93.9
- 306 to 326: 104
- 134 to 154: 79.1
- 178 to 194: 59.1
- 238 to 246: 90.7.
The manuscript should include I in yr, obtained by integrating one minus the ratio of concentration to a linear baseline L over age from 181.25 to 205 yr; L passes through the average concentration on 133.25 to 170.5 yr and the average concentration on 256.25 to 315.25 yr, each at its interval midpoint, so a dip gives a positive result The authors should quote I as 2.8 yr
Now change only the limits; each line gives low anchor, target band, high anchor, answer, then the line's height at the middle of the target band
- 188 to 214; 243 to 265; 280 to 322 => -1.6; 86.6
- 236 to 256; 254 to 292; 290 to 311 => 0.5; 96.8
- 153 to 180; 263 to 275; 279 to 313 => -0.9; 87.9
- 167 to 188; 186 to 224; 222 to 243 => -0.4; 76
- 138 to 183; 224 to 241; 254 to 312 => -4.5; 80.1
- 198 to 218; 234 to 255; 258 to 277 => -1.2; 88.4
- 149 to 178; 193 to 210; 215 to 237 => 2.0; 79.4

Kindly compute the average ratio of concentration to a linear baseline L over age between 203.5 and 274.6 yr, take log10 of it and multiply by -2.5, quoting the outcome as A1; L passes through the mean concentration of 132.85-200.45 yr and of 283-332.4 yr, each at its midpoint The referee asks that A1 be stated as -0.16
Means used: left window 59.8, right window 101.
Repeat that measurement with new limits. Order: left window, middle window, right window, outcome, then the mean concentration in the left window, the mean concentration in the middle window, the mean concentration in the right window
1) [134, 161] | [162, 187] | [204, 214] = 0.45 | 68.2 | 48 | 77.9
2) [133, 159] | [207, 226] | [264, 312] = -0.09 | 71.7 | 92.6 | 98.2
